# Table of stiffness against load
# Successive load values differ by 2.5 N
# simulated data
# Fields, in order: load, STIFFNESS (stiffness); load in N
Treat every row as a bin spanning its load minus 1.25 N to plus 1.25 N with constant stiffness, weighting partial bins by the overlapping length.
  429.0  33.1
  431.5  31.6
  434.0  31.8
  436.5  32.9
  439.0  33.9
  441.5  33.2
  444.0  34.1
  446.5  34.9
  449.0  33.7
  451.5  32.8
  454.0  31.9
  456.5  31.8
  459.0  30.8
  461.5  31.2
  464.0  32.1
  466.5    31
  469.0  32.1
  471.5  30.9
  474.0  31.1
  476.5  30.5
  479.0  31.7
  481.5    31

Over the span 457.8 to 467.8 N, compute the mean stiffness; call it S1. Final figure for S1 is 31.3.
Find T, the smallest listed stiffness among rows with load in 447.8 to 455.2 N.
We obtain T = 31.9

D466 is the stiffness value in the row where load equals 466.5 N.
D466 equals 31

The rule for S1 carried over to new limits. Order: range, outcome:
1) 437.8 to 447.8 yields 34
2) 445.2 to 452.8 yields 33.8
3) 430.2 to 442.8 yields 32.7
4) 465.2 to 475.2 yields 31.3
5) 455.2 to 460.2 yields 31.3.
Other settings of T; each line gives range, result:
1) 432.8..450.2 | 31.8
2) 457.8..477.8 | 30.5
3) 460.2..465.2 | 31.2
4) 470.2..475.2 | 30.9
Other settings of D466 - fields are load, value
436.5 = 32.9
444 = 34.1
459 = 30.8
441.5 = 33.2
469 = 32.1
